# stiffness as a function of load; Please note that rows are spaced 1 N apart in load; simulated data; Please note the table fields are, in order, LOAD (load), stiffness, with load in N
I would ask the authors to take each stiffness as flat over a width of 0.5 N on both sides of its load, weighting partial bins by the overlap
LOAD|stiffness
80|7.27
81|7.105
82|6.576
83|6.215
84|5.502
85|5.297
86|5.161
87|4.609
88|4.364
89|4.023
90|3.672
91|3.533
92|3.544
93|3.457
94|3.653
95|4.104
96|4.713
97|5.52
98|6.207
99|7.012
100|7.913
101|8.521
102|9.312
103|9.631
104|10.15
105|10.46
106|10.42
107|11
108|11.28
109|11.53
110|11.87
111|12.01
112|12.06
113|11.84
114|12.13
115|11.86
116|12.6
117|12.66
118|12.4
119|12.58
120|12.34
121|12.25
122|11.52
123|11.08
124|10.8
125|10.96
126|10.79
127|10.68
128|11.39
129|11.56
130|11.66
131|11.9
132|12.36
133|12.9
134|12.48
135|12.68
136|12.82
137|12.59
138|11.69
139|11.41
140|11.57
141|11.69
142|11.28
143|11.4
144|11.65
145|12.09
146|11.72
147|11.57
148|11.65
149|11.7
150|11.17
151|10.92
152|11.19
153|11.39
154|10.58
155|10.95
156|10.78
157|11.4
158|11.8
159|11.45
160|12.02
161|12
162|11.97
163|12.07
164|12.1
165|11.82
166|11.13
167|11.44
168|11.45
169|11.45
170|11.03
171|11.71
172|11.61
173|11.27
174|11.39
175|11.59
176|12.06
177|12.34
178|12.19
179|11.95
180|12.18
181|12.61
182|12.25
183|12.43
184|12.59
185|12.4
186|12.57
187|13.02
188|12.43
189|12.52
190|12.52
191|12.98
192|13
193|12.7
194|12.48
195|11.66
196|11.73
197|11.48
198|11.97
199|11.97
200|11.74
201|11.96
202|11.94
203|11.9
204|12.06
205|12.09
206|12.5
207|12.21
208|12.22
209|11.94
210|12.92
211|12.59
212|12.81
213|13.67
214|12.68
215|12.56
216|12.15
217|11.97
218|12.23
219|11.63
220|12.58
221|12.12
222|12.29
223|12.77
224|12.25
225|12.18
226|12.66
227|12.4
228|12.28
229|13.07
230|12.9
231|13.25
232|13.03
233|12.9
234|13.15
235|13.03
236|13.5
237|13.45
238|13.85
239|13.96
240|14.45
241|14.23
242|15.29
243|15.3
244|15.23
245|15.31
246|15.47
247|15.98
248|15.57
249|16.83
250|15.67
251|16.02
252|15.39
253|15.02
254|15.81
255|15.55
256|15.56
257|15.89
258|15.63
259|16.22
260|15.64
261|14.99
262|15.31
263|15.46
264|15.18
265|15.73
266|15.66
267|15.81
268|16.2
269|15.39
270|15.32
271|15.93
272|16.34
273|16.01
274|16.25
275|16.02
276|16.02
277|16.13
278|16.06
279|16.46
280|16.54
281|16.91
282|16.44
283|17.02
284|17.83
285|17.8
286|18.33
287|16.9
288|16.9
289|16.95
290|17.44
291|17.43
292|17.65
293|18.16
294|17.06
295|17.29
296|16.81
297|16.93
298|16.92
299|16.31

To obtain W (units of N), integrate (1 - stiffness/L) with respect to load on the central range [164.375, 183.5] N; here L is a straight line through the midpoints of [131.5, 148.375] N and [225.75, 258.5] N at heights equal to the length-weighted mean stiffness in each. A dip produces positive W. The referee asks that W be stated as 1.53 N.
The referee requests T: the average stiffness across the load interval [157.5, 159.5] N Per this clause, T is 11.6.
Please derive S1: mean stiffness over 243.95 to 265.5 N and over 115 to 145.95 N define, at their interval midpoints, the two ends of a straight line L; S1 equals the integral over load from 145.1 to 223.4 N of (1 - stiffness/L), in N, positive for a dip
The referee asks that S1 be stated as 8.6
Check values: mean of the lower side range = 11.9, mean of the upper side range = 15.6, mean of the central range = 12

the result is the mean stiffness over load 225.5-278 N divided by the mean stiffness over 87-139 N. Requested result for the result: 1.53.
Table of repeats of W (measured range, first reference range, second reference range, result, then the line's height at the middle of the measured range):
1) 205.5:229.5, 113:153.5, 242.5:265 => 3.3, 14.4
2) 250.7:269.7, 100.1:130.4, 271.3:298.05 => 0.6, 16.1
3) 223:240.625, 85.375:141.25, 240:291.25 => 1.9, 14.6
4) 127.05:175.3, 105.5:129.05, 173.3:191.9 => 1.4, 12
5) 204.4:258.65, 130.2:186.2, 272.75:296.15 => 4.2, 14.8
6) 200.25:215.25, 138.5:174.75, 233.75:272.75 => 1.2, 13.5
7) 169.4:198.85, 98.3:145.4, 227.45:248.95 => 1.5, 12.8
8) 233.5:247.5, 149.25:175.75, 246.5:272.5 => 0.4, 14.9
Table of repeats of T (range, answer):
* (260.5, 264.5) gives 15.2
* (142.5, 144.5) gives 11.5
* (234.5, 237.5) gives 13.3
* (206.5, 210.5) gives 12.3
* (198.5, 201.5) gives 11.9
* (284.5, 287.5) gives 17.7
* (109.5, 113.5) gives 11.9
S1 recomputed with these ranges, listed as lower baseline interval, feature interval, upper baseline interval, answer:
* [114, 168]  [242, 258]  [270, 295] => 0.0 N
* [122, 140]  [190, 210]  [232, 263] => 2.2 N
